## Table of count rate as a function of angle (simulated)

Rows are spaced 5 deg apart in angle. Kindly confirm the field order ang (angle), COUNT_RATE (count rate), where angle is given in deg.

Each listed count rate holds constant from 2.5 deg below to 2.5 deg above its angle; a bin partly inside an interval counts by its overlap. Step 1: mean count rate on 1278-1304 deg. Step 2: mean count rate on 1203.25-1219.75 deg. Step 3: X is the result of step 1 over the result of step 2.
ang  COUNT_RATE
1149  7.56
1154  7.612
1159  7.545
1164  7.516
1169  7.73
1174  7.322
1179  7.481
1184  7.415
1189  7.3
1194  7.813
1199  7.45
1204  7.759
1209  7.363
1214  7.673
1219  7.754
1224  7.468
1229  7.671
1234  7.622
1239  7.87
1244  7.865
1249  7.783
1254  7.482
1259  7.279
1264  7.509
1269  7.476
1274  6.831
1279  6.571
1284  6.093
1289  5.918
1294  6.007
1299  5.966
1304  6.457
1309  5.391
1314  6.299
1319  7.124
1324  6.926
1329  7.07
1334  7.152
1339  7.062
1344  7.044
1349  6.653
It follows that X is 0.80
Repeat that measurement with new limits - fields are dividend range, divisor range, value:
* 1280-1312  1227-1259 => 0.78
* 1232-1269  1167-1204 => 1.01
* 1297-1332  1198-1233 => 0.85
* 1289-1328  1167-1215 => 0.84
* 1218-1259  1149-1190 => 1.02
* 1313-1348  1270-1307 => 1.11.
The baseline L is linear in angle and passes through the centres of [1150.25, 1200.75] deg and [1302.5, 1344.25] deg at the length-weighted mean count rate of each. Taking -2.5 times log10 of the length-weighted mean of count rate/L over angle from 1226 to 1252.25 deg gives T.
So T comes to -0.08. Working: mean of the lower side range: 7.52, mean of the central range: 7.75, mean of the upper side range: 6.71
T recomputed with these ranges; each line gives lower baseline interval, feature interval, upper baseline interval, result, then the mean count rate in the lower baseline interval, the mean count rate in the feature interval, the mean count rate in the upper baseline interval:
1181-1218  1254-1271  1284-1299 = -0.15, 7.55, 7.43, 5.98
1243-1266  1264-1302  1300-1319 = 0.06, 7.57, 6.48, 6.18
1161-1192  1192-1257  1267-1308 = -0.10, 7.47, 7.66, 6.36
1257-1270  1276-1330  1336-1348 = 0.14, 7.42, 6.33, 7.01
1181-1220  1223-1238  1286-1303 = -0.08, 7.56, 7.63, 6.01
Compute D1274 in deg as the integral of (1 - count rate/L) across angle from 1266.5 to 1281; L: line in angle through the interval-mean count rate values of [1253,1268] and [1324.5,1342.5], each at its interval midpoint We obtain 0.8 deg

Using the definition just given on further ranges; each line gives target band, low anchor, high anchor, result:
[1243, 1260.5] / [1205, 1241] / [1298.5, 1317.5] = -1.19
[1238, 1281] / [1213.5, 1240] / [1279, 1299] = -3.60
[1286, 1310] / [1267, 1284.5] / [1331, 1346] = 3.18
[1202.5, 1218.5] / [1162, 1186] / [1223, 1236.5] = -0.09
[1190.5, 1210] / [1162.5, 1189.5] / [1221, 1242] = -0.11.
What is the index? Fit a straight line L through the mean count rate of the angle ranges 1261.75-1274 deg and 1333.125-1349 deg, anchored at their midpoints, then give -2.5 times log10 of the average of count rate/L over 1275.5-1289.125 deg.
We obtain 0.16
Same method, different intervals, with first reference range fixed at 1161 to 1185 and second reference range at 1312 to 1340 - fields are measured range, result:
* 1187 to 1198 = -0.02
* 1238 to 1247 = -0.09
